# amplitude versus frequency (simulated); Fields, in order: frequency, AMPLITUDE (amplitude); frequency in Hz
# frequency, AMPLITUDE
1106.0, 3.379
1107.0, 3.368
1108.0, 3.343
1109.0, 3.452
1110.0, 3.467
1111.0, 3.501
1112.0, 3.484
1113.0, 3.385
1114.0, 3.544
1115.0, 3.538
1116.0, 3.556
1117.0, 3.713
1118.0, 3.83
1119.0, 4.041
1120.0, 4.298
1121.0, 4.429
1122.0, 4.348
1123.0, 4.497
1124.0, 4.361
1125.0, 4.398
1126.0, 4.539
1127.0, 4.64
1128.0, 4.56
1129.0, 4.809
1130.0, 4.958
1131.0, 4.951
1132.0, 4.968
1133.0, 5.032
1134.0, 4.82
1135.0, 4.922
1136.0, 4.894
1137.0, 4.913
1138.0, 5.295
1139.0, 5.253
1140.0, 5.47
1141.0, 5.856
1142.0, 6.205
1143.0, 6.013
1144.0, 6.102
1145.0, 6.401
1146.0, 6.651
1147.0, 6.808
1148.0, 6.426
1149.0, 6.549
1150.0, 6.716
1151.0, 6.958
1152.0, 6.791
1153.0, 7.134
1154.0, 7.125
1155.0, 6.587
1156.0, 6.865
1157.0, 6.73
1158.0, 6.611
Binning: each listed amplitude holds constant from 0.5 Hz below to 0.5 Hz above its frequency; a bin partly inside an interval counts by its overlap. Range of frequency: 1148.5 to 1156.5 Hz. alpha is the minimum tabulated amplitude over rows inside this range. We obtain 6.549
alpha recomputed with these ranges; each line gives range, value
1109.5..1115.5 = 3.385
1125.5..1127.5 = 4.539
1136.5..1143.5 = 4.913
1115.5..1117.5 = 3.556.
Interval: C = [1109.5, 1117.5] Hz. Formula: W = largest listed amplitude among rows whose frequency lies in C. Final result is 3.713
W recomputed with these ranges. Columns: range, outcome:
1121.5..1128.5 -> 4.64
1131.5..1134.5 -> 5.032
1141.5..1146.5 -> 6.651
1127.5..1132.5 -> 4.968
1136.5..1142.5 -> 6.205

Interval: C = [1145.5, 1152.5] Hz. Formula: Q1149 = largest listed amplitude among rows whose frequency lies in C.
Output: 6.958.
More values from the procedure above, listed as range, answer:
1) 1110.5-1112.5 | 3.501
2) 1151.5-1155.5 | 7.134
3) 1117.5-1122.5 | 4.429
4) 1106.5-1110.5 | 3.467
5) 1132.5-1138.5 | 5.295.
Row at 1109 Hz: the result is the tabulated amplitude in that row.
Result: 3.452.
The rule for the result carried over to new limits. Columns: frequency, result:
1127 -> 4.64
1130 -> 4.958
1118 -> 3.83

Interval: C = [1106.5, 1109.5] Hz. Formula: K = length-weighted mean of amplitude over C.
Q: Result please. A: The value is 3.39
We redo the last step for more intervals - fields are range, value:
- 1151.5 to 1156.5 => 6.9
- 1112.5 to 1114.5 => 3.46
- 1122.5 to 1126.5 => 4.45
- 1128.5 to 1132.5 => 4.92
